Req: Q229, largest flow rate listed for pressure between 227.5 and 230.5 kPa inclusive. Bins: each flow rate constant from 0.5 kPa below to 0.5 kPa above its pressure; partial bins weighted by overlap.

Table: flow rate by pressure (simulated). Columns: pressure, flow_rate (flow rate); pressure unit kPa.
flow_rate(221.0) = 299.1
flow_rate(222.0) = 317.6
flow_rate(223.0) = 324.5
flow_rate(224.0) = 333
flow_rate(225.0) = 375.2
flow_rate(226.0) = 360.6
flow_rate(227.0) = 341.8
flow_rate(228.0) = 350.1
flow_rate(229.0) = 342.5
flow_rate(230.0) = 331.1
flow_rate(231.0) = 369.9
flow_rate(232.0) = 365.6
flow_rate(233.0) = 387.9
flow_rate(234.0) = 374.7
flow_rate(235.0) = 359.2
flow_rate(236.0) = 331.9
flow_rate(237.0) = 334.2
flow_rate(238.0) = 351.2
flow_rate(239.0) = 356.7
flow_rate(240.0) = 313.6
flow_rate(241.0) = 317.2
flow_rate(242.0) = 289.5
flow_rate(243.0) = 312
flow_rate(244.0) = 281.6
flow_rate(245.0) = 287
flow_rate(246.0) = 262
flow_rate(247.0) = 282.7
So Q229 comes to 350.1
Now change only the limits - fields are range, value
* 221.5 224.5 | 333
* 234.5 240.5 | 359.2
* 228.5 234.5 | 387.9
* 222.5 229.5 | 375.2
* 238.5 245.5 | 356.7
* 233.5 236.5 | 374.7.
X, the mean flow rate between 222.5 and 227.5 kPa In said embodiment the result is 347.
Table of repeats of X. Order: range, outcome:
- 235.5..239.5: 344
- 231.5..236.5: 364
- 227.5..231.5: 348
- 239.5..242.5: 307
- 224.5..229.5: 354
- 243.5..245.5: 284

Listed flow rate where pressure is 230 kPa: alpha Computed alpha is 331.1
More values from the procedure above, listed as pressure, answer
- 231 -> 369.9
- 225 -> 375.2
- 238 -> 351.2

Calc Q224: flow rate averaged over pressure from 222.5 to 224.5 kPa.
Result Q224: 329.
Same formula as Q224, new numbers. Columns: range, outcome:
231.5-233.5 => 377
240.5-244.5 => 300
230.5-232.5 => 368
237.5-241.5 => 335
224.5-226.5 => 368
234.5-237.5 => 342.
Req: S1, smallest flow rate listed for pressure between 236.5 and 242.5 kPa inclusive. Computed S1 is 289.5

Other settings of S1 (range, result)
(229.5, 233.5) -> 331.1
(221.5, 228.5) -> 317.6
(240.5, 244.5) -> 281.6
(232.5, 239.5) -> 331.9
